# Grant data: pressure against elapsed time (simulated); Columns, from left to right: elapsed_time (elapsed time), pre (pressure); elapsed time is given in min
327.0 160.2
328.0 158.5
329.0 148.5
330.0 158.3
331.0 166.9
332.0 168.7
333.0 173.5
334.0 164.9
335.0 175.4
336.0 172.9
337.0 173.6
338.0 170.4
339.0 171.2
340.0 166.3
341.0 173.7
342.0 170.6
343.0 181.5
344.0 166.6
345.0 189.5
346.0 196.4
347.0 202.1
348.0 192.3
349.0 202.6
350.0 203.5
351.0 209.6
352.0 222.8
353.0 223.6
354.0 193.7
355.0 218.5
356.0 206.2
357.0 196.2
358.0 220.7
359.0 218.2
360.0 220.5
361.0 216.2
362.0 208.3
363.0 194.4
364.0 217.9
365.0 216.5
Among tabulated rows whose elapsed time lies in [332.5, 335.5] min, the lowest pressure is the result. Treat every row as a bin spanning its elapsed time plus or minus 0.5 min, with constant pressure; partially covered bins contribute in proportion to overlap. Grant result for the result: 164.9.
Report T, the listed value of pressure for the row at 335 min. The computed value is 175.4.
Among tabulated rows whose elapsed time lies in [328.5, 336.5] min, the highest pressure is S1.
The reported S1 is 175.4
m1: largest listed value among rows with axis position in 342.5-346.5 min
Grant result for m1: 196.4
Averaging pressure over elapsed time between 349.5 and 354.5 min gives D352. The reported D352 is 211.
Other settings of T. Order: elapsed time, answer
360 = 220.5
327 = 160.2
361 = 216.2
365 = 216.5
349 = 202.6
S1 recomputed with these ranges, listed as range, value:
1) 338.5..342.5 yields 173.7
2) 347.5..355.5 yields 223.6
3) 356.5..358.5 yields 220.7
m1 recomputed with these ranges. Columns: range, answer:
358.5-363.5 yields 220.5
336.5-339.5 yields 173.6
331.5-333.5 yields 173.5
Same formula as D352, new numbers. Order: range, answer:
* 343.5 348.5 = 189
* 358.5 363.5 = 212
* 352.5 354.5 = 209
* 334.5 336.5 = 174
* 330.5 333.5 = 170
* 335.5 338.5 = 172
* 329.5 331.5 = 163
